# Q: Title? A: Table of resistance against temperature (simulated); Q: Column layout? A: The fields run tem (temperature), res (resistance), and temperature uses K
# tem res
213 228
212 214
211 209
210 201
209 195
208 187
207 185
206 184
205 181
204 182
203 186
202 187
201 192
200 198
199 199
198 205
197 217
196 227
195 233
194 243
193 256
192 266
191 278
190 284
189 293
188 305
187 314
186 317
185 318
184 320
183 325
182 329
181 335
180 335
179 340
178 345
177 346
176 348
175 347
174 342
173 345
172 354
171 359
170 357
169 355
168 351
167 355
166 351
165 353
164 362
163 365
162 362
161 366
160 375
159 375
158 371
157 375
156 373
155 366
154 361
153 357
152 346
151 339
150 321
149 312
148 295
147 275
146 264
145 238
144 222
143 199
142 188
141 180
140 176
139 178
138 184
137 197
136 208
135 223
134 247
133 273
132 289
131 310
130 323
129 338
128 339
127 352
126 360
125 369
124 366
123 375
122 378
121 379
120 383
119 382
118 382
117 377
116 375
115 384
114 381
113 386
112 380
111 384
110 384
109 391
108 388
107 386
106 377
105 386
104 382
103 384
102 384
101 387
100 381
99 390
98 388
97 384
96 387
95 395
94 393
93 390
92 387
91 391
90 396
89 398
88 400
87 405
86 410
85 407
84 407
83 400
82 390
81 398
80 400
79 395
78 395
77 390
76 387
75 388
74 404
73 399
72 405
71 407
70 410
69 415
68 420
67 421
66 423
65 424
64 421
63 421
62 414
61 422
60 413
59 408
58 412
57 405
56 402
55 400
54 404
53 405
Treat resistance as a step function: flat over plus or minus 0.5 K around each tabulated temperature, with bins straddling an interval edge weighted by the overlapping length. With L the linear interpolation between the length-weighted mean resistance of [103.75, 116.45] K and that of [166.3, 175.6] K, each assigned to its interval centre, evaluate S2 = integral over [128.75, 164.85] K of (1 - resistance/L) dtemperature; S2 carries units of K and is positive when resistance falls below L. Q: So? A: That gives 7.0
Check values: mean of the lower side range 383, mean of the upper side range 352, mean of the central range 293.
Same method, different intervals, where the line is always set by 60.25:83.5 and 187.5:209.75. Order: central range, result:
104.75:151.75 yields 1.6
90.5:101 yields -0.5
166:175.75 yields -3.3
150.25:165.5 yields -4.4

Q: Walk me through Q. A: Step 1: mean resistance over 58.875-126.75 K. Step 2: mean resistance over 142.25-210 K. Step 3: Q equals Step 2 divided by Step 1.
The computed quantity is 0.75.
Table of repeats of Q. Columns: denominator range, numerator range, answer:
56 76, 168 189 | 0.82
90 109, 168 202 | 0.77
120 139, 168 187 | 1.11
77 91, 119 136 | 0.82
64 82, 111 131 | 0.91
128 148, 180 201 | 1.13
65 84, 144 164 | 0.83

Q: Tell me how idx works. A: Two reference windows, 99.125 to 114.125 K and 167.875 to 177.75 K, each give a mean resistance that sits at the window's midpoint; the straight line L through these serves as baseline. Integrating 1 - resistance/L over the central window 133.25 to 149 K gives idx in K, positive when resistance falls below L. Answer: 6.20 K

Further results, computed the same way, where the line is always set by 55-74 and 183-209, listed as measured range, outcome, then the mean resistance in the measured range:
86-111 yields -1.5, 389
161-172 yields -3.1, 357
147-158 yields -1.7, 343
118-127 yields -1.0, 373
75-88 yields -0.3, 398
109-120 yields -1.1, 382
